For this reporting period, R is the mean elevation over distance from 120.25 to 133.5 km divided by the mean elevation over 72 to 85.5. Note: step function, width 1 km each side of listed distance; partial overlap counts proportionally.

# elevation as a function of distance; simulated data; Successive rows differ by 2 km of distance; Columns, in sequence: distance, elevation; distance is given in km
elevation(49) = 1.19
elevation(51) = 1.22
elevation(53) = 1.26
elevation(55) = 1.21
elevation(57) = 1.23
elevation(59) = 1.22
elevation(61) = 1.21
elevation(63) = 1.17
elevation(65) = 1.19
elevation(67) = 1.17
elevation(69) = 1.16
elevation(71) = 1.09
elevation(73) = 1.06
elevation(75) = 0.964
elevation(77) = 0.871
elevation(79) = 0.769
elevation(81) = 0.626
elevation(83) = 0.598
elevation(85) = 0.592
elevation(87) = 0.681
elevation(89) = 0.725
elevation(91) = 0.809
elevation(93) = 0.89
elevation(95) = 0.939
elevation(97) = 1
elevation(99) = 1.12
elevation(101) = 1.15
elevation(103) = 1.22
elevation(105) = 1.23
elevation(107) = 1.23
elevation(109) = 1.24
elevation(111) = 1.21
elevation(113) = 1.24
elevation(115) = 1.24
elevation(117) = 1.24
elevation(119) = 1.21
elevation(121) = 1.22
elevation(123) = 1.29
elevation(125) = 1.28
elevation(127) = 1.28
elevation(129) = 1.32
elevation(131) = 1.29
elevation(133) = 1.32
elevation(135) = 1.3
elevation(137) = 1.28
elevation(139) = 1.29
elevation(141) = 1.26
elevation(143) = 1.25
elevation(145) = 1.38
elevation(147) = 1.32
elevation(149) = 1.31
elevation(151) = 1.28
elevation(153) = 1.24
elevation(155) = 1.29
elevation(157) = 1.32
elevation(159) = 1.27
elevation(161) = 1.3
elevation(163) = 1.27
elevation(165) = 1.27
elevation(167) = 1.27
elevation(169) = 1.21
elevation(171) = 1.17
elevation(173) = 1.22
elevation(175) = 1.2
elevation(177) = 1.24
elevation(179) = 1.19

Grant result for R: 1.63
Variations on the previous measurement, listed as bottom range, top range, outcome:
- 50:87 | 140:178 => 1.24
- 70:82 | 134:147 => 1.44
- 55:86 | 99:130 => 1.23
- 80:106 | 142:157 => 1.46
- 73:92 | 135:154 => 1.71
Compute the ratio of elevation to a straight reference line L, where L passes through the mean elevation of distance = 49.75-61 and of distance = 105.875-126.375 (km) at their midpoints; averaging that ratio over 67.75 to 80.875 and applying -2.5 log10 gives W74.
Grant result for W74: 0.26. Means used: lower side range 1.23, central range 0.965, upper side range 1.24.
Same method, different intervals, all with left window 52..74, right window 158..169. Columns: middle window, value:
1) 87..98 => 0.373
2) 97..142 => -0.011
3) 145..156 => -0.033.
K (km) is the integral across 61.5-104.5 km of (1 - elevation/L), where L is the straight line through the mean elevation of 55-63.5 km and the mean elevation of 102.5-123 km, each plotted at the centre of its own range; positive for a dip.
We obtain 9.5 km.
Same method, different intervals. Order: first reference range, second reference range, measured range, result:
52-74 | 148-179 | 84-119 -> 4.6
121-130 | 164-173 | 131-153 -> -0.6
